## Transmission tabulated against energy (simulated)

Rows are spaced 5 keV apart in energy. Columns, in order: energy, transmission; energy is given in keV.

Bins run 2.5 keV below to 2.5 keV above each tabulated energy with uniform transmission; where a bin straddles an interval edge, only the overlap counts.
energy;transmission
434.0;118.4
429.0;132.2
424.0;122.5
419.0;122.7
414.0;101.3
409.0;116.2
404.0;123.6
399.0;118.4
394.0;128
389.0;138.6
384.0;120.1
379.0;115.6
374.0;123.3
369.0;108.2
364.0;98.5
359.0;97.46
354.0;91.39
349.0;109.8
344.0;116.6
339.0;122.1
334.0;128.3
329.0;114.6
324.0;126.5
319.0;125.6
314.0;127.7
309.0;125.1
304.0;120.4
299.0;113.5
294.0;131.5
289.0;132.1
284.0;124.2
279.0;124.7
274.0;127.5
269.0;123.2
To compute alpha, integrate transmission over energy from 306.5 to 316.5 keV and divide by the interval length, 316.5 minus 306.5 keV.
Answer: 126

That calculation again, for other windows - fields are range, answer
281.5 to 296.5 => 129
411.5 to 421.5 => 112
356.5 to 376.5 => 107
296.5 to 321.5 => 122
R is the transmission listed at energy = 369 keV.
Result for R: 108.2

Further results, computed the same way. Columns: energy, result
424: 122.5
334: 128.3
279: 124.7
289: 132.1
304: 120.4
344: 116.6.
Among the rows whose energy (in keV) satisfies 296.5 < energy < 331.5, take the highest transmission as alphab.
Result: 127.7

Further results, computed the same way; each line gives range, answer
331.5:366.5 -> 128.3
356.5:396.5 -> 138.6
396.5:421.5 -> 123.6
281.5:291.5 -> 132.1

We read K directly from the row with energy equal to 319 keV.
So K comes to 125.6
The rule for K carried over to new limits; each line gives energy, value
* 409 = 116.2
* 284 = 124.2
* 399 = 118.4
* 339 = 122.1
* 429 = 132.2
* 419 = 122.7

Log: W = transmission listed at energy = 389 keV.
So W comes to 138.6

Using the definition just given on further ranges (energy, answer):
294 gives 131.5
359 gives 97.46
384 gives 120.1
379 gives 115.6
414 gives 101.3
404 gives 123.6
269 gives 123.2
